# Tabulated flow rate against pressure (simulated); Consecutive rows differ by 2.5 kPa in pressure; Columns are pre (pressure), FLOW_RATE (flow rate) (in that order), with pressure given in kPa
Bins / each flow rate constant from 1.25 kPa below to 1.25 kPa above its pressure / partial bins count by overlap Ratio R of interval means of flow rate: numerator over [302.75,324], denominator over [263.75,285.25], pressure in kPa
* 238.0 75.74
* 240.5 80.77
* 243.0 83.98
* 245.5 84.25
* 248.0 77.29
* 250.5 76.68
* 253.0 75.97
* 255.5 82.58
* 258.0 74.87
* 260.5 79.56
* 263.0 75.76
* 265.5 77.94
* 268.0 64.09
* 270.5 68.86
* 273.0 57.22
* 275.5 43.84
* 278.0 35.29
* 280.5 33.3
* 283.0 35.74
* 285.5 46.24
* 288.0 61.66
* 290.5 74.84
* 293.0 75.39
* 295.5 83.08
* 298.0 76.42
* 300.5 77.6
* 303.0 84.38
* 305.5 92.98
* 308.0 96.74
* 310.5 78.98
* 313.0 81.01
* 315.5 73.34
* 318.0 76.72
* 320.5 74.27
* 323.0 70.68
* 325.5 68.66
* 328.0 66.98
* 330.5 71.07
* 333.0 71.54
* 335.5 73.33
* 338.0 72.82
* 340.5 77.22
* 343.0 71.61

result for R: 1.5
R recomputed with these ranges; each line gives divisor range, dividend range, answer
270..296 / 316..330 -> 1.31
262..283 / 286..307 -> 1.39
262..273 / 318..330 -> 1.01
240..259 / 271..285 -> 0.54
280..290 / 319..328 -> 1.49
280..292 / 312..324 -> 1.45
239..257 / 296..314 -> 1.05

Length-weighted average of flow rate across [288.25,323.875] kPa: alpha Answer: 79.3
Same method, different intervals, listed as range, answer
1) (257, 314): 68.4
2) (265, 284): 51.2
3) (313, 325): 74.2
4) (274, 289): 42.6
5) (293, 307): 82.5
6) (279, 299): 60.3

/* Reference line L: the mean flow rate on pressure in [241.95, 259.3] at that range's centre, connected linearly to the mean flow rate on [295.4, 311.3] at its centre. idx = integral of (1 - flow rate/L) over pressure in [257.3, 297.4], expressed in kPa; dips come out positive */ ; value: 9.85 kPa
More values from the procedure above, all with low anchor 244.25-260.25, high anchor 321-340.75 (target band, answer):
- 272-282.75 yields 4.9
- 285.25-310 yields -1.3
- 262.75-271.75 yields 0.7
